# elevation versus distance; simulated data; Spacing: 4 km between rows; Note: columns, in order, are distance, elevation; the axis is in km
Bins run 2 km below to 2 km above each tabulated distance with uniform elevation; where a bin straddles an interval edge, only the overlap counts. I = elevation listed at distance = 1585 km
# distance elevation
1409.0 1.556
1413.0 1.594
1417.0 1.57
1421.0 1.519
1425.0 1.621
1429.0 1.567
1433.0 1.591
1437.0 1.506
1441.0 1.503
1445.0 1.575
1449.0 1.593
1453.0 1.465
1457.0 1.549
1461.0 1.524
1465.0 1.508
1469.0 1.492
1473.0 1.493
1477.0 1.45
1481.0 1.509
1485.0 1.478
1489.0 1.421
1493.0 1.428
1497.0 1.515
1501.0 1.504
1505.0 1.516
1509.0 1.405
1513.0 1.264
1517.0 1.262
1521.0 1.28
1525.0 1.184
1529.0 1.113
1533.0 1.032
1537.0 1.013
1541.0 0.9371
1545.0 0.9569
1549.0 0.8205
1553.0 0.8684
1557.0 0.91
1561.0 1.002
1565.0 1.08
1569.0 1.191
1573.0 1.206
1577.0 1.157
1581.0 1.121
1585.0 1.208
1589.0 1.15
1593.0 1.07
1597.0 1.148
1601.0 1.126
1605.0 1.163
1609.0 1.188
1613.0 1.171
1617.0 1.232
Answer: 1.208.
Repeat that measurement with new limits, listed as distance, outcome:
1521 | 1.28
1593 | 1.07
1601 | 1.126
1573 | 1.206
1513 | 1.264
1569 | 1.191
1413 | 1.594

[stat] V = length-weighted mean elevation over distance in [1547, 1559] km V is 0.866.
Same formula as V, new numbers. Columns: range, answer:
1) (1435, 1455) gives 1.53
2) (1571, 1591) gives 1.17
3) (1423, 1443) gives 1.56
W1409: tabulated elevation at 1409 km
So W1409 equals 1.556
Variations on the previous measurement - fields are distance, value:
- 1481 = 1.509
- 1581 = 1.121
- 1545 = 0.9569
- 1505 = 1.516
